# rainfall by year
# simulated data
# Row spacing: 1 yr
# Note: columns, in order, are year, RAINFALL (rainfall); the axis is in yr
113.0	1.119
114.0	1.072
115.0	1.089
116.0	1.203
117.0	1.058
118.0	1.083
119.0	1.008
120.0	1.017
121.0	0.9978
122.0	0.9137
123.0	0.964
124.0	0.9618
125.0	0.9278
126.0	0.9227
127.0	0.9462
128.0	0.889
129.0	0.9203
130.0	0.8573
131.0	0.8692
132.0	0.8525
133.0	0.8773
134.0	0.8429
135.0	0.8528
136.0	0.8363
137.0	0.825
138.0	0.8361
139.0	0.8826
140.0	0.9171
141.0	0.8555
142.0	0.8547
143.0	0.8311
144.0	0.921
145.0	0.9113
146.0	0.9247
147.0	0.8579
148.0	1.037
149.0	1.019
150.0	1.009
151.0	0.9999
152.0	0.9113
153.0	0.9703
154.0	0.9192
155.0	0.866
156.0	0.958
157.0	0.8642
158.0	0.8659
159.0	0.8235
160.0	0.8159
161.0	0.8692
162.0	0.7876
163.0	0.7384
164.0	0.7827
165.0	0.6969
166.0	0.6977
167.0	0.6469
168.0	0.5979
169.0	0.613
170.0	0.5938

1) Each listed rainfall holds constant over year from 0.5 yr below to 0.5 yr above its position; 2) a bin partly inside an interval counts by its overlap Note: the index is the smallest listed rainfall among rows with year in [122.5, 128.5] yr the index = 0.889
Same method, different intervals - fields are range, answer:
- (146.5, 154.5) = 0.8579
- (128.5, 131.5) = 0.8573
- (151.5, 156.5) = 0.866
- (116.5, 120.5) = 1.008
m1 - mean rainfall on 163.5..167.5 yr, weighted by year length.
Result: 0.706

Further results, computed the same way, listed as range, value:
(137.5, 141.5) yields 0.873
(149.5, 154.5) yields 0.962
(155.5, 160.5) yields 0.865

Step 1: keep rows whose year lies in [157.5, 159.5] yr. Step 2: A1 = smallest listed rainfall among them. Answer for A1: 0.8235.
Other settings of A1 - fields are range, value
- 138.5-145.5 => 0.8311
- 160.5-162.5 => 0.7876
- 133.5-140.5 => 0.825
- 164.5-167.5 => 0.6469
